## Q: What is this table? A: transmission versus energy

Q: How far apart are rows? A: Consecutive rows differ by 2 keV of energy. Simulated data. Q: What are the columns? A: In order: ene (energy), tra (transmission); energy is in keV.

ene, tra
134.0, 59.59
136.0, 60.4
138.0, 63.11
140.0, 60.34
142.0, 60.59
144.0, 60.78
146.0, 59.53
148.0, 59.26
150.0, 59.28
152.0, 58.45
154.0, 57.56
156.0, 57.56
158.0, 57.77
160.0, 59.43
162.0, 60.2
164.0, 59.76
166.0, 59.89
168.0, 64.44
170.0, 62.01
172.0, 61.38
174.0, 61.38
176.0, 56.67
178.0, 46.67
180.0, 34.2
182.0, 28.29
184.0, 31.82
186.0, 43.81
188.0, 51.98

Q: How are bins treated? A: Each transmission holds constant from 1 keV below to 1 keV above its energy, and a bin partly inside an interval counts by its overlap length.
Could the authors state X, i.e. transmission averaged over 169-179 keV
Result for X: 57.6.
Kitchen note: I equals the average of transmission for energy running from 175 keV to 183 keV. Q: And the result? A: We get 41.5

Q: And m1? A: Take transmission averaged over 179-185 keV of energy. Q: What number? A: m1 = 31.4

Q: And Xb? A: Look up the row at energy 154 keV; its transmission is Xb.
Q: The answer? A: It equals 57.56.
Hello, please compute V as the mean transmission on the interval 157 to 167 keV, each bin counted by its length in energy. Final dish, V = 59.4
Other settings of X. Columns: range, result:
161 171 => 61.3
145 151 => 59.4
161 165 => 60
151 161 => 58.2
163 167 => 59.8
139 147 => 60.3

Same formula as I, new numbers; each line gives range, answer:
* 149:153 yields 58.9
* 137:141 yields 61.7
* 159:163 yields 59.8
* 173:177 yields 59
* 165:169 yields 62.2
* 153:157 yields 57.6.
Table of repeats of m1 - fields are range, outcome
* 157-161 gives 58.6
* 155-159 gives 57.7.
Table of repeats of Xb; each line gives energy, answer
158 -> 57.77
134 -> 59.59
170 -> 62.01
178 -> 46.67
